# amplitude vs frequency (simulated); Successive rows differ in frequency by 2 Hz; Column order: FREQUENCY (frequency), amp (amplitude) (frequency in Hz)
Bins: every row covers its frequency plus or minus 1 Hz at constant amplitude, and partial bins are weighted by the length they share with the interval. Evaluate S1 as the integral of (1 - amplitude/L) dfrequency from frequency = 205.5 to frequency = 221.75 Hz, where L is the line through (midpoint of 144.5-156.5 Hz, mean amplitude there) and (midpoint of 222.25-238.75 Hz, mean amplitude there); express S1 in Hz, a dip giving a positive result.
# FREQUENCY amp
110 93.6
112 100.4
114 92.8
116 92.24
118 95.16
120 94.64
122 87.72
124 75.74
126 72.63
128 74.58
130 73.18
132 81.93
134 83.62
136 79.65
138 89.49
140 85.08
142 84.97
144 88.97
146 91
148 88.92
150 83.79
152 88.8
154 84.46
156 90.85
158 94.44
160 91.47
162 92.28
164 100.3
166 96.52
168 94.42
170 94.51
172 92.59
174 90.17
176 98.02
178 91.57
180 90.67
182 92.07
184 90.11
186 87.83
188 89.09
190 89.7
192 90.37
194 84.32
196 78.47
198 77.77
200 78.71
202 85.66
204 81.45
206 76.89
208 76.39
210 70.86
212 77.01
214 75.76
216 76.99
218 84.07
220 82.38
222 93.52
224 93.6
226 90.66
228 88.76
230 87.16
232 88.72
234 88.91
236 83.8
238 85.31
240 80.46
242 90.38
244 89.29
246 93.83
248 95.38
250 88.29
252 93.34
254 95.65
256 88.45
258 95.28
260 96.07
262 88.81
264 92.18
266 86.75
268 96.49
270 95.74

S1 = 1.9 Hz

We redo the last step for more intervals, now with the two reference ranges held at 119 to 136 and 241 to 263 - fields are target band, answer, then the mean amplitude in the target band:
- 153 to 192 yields -3.42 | 92.1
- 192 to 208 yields 1.19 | 80.8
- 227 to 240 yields 0.56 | 86.6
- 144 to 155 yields -0.67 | 87.5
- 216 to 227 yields 0.20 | 87.8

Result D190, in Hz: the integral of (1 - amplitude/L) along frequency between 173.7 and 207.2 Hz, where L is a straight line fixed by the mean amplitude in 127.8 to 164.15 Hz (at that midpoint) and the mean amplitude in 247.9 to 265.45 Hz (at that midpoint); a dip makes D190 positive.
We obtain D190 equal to 0.9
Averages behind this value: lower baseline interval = 86.7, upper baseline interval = 92.3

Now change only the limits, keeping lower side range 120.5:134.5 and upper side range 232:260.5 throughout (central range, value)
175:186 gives -1.1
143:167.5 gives -2.9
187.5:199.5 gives 0.1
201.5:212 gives 1.0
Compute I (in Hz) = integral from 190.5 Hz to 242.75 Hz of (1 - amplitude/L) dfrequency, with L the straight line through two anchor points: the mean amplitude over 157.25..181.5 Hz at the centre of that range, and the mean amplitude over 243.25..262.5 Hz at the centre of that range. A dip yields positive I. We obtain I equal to 5.4 Hz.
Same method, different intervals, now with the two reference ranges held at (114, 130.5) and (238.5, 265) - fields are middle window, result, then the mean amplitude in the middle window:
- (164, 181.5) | -1.4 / 93.9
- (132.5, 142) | 0.1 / 84.4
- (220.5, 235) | 0.0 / 89.9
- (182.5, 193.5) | -0.2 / 89.3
